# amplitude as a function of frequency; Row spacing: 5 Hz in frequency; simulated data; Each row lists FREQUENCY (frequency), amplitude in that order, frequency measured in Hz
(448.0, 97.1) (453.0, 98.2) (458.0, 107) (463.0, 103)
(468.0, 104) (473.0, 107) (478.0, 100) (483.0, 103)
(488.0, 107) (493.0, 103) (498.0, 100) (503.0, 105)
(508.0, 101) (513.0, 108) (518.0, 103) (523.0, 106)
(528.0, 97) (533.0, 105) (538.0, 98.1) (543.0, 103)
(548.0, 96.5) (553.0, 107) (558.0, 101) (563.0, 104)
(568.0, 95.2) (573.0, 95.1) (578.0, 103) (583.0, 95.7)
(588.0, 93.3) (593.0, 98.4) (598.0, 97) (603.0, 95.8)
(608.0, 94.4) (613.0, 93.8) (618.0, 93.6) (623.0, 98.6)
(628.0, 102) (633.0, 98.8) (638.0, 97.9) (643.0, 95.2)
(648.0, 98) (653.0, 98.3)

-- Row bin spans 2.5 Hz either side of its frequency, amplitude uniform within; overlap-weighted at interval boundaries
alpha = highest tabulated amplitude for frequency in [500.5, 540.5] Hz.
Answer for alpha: 108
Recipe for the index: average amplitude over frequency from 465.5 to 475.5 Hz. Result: 106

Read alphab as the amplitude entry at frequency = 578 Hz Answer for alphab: 103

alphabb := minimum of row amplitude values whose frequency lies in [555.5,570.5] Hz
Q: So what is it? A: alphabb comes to 95.2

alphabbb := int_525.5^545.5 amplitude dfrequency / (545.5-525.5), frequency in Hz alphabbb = 101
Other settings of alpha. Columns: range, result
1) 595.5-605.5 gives 97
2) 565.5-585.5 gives 103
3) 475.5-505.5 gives 107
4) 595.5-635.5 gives 102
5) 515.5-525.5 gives 106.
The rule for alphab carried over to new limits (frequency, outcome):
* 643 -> 95.2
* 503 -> 105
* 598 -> 97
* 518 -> 103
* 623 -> 98.6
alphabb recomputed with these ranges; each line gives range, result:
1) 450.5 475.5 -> 98.2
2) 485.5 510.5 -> 100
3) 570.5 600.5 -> 93.3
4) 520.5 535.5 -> 97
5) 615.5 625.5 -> 93.6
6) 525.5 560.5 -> 96.5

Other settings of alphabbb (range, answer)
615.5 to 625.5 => 96.1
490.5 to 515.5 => 103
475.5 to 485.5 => 102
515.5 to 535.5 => 103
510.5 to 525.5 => 106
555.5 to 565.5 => 102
